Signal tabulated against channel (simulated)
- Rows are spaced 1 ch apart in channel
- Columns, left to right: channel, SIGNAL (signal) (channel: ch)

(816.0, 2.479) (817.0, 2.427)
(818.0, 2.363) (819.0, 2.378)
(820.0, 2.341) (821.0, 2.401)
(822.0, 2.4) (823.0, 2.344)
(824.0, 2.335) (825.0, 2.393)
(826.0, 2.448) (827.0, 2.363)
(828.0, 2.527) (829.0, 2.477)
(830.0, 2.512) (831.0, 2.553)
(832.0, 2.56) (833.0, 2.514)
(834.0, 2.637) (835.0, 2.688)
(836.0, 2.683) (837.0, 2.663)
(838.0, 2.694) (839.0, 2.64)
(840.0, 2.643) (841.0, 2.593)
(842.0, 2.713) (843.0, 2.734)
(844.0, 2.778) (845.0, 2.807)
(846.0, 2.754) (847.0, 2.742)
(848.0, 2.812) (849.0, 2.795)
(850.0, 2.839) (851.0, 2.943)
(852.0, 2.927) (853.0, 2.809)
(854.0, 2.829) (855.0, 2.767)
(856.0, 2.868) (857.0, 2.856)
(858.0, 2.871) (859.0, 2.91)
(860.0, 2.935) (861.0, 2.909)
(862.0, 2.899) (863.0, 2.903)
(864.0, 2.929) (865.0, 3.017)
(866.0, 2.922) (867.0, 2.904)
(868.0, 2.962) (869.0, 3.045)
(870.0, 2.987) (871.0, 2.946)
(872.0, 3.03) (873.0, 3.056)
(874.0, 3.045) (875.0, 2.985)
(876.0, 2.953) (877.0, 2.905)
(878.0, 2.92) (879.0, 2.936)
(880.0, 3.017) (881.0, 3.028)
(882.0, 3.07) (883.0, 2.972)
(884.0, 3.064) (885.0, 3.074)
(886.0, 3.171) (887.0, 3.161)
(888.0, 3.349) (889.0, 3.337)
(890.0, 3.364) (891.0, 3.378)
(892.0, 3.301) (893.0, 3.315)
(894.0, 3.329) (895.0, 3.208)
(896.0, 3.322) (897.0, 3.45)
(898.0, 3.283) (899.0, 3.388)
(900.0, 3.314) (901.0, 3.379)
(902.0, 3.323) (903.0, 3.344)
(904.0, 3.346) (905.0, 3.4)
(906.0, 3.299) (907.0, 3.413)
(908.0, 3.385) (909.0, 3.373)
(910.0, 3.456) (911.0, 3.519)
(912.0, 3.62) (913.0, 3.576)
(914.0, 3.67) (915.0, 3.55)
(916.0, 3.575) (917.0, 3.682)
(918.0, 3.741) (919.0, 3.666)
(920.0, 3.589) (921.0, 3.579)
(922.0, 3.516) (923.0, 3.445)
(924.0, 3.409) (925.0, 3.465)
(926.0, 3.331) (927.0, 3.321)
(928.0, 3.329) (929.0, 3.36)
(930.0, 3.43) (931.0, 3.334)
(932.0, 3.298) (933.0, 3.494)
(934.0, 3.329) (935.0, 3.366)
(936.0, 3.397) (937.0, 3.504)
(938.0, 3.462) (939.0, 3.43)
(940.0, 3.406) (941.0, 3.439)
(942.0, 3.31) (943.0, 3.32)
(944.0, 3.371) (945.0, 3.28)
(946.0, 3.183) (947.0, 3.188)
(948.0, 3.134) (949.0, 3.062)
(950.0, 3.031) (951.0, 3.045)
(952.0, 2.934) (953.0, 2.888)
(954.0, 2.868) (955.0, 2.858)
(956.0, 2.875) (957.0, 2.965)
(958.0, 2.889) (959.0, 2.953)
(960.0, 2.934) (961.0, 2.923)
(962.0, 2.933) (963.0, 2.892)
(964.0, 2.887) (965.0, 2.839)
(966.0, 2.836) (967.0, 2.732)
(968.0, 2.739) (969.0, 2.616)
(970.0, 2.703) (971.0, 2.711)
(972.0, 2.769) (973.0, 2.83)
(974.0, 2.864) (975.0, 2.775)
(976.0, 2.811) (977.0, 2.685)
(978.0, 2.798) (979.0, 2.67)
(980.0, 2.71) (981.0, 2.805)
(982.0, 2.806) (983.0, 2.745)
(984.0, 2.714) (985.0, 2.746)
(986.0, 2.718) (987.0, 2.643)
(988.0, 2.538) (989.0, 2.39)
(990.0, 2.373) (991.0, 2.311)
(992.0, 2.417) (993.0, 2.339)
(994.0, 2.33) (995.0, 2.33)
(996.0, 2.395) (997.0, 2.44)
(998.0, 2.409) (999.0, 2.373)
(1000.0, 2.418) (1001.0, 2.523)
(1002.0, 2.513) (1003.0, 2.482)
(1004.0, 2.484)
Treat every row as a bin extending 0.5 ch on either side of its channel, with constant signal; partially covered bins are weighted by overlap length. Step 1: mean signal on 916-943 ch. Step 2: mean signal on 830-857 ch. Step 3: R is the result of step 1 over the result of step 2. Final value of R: 1.3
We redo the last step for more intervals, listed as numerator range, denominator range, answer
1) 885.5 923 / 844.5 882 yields 1.17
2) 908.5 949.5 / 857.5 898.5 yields 1.11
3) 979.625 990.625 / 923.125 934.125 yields 0.78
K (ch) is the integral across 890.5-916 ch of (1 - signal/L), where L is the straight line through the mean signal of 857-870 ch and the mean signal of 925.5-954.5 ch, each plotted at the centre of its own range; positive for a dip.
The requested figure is -2.4 ch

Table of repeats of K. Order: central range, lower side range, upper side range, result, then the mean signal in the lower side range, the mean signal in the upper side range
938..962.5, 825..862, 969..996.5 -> -4.19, 2.71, 2.63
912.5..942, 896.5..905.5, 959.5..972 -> -3.13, 3.36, 2.81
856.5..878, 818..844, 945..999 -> -3.00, 2.53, 2.76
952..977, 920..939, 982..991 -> 0.67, 3.41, 2.6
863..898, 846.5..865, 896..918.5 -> 0.55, 2.87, 3.46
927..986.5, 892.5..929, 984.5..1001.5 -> -2.64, 3.44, 2.45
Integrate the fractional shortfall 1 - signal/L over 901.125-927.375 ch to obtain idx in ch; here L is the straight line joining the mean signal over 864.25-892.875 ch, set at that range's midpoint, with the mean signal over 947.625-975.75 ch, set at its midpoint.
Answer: -4.4 ch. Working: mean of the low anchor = 3.07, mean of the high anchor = 2.87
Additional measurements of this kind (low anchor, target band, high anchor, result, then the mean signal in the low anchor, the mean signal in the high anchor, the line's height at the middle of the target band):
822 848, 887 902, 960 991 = -3.83 ch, 2.59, 2.74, 2.65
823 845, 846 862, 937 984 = -1.30 ch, 2.58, 2.96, 2.64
